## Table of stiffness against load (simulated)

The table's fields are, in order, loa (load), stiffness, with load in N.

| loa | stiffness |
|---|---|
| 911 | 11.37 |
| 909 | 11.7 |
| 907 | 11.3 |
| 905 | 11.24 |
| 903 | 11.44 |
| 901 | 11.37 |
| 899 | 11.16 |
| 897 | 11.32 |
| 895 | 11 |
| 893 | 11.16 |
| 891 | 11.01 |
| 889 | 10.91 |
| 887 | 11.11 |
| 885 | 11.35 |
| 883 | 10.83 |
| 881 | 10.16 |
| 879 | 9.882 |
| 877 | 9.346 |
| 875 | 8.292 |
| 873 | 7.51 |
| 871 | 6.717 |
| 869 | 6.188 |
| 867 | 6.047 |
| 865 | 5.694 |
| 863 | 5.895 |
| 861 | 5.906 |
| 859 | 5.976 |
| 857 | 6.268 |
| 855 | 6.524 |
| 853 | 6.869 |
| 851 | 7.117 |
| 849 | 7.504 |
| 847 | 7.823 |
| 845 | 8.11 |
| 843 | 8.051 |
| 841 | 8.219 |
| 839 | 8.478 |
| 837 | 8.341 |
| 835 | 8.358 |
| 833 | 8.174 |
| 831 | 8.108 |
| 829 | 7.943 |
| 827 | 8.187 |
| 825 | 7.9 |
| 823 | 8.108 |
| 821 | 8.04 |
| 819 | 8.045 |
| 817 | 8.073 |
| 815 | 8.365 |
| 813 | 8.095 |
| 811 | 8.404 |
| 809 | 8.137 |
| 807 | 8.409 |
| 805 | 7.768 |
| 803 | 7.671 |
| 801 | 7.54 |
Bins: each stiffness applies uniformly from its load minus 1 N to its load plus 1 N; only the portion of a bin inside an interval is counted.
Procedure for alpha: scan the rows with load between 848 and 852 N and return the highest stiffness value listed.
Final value 7.504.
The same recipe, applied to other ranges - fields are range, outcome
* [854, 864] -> 6.524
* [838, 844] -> 8.478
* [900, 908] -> 11.44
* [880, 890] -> 11.35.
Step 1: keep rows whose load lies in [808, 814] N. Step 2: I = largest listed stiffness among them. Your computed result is 8.404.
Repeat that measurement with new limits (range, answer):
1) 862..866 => 5.895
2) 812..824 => 8.365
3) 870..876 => 8.292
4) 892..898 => 11.32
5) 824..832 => 8.187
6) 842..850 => 8.11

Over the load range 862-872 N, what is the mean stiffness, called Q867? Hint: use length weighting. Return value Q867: 6.11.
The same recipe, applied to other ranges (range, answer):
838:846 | 8.21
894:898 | 11.2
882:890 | 11.1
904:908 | 11.3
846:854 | 7.33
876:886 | 10.3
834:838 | 8.35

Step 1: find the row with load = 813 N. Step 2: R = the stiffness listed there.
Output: 8.095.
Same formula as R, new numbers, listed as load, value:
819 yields 8.045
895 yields 11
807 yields 8.409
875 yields 8.292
